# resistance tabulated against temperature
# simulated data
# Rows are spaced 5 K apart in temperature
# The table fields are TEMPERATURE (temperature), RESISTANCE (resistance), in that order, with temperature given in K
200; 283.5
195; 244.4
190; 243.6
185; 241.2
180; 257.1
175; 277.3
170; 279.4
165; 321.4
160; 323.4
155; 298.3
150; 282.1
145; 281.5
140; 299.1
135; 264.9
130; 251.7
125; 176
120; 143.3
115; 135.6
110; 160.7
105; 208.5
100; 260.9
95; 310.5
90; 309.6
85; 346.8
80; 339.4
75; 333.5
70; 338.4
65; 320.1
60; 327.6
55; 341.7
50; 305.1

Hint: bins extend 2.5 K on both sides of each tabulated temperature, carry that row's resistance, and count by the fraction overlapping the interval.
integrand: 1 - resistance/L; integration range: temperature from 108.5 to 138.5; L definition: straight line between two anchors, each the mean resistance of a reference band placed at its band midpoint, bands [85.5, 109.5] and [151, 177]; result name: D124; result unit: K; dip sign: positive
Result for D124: 9.4 K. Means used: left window 269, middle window 193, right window 299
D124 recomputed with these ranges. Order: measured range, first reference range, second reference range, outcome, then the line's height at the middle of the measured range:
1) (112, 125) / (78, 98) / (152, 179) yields 6.9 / 314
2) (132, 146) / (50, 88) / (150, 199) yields 0.7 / 296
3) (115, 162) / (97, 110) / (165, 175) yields 1.8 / 258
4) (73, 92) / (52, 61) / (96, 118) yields -5.0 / 264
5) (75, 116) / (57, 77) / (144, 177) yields 6.7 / 320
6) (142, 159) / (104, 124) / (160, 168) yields -0.9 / 276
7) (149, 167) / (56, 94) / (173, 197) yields -2.4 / 272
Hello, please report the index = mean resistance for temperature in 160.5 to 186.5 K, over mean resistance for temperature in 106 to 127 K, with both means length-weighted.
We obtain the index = 1.78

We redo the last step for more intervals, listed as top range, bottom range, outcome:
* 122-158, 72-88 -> 0.78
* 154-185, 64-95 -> 0.87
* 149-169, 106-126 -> 1.96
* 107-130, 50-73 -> 0.50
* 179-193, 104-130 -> 1.44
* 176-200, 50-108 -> 0.81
